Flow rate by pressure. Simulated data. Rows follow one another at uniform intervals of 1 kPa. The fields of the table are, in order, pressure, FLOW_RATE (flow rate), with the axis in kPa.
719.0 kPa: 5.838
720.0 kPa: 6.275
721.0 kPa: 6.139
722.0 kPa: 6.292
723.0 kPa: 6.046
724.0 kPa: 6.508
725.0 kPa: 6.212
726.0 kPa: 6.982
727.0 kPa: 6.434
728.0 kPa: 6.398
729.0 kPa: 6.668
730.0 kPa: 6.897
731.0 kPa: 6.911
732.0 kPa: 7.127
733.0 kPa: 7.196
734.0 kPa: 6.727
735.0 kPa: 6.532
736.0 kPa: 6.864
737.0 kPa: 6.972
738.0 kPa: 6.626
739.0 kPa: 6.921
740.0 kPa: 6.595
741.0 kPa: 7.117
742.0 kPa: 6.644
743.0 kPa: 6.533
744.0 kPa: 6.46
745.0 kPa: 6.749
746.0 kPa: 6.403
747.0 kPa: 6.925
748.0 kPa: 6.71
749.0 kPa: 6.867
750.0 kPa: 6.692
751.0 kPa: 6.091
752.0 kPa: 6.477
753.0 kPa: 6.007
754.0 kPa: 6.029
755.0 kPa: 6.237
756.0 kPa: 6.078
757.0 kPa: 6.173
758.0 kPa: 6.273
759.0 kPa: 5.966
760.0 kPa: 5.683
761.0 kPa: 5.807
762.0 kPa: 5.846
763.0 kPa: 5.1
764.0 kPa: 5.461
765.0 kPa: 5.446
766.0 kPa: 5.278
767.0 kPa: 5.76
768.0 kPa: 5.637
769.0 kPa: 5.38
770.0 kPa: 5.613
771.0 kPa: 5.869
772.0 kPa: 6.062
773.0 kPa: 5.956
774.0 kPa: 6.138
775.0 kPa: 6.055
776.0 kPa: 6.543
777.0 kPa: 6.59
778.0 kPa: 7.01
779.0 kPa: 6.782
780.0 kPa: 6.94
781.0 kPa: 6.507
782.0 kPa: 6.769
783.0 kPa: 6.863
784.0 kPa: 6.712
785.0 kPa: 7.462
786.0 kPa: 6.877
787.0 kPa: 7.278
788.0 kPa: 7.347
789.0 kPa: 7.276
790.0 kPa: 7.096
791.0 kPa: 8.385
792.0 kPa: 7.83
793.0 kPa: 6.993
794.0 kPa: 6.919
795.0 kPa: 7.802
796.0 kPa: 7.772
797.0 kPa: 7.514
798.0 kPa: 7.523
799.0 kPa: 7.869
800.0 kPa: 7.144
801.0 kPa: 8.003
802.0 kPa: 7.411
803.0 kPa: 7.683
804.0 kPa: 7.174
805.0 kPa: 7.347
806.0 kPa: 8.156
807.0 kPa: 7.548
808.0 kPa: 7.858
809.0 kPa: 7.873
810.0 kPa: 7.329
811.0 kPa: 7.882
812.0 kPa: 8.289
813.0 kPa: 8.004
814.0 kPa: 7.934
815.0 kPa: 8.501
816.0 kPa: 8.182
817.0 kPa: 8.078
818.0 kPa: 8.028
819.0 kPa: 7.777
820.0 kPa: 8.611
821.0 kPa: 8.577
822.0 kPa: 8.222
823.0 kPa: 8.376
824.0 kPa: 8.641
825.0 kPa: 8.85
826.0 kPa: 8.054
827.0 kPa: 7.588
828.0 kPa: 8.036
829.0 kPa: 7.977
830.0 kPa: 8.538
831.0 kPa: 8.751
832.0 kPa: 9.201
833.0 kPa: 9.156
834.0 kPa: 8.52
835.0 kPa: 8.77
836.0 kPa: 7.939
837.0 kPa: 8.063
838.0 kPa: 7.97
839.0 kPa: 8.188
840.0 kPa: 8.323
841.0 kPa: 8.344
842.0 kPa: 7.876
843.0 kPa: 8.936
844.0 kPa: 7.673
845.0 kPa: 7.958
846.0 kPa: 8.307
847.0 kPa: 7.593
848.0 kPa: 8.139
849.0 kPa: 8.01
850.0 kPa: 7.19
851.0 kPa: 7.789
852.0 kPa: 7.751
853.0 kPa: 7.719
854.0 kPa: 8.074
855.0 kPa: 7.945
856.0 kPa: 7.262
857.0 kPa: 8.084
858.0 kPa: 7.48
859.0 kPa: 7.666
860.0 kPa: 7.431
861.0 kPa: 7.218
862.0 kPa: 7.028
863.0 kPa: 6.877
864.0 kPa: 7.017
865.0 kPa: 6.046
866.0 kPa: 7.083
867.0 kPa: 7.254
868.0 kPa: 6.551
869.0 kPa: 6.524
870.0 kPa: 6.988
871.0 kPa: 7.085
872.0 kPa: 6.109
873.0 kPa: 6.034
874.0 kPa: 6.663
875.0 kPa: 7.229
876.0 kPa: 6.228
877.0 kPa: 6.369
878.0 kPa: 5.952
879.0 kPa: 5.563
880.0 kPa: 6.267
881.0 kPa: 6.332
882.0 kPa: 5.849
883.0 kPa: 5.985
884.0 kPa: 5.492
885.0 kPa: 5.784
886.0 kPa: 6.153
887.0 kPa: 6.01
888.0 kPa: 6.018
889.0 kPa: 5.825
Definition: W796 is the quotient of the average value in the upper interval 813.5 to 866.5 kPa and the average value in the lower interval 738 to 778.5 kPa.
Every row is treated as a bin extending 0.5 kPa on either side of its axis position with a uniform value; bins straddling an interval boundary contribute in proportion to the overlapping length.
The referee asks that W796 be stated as 1.3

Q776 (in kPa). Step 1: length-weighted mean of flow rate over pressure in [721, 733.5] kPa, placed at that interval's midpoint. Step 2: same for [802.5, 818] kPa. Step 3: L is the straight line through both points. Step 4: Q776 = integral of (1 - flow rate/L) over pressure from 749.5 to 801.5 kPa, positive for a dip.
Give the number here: 5.7 kPa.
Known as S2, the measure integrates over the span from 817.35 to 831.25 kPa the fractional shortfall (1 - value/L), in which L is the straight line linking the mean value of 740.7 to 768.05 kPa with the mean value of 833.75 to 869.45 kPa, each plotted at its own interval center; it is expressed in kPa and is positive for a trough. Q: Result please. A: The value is -1.96 kPa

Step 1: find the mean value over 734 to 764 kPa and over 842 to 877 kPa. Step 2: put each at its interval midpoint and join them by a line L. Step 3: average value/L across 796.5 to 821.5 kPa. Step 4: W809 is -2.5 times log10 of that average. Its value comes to -0.142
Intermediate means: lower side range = 6.38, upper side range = 7.32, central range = 7.85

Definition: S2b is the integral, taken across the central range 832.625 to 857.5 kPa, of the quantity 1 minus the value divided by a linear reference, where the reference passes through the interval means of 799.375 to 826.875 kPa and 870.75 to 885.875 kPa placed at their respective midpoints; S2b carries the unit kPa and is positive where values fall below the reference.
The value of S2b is -3.4 kPa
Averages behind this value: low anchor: 7.98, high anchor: 6.18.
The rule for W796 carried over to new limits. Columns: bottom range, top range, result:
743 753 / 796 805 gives 1.15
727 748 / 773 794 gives 1.03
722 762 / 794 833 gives 1.23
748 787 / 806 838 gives 1.33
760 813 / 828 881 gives 1.09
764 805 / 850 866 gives 1.09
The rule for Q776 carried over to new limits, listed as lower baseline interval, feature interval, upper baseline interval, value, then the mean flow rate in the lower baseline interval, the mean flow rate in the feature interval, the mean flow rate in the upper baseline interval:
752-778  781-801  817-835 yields -1.03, 5.91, 7.33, 8.41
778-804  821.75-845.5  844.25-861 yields -2.24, 7.3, 8.33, 7.76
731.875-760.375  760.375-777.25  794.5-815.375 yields 2.94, 6.54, 5.78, 7.74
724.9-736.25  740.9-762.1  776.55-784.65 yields 1.33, 6.76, 6.35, 6.79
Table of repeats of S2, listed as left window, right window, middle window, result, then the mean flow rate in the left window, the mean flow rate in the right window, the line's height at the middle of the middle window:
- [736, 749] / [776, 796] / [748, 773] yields 3.5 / 6.73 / 7.13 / 6.9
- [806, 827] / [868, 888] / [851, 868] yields -1.4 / 8.12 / 6.25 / 6.81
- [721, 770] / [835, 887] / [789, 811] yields -2.8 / 6.34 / 7.17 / 6.73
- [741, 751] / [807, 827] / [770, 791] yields 1.9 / 6.66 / 8.13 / 7.37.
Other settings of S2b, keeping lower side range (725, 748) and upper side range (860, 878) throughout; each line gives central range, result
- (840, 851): -2.1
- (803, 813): -1.5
